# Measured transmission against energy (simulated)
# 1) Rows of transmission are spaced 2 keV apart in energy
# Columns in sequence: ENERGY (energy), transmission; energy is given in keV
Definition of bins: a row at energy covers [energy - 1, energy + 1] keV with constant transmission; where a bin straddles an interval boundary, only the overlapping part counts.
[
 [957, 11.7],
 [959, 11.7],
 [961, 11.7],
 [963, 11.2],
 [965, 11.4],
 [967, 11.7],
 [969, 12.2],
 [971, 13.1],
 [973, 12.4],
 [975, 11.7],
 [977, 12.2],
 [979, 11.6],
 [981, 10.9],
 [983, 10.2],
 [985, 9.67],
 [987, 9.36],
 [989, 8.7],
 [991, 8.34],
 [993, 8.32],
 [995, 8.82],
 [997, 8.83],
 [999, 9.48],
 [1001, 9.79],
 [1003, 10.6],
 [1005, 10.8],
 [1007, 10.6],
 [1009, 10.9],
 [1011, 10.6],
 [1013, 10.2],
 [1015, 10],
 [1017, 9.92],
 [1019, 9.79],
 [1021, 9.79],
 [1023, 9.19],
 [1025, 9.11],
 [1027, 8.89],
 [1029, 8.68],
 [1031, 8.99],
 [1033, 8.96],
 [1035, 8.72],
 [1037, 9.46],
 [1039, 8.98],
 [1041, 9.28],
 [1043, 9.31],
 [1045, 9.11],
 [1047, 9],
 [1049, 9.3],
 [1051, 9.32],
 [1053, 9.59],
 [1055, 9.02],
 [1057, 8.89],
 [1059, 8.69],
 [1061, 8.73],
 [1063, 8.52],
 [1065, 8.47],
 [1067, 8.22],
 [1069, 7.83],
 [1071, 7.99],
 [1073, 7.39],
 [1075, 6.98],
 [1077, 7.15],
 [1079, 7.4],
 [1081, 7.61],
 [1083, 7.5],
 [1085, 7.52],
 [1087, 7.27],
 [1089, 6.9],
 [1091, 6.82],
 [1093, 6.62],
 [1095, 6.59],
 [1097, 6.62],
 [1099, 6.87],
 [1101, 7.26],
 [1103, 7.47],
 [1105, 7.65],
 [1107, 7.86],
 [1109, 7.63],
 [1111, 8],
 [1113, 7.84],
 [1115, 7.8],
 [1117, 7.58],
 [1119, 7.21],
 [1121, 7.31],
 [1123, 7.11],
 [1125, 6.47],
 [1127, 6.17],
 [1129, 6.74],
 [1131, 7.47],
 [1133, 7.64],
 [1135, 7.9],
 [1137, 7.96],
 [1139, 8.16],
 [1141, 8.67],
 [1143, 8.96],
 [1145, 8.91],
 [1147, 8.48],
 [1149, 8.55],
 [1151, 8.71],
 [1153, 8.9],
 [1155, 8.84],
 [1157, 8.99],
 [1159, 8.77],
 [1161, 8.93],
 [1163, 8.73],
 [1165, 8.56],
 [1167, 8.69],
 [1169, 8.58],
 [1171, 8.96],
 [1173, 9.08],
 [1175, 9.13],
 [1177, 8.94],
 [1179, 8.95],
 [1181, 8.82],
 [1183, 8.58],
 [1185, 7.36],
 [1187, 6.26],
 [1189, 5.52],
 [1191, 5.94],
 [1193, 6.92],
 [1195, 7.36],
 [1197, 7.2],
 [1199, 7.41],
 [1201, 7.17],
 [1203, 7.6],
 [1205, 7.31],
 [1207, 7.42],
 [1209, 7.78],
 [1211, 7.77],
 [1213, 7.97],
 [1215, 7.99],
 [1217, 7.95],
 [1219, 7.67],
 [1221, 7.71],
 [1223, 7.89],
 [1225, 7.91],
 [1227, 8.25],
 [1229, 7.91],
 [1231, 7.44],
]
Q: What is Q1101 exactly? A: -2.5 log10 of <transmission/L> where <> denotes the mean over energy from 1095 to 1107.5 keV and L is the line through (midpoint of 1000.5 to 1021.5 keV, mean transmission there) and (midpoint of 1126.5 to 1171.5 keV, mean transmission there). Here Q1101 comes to 0.25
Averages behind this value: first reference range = 10.3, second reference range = 8.38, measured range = 7.21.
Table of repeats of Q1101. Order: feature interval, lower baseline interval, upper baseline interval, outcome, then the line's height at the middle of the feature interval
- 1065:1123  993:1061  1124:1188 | 0.194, 8.85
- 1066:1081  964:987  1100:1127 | 0.138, 8.6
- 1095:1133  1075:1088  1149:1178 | 0.096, 7.95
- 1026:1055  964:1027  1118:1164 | 0.058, 9.61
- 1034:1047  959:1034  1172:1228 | 0.066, 9.7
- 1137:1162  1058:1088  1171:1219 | -0.128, 7.74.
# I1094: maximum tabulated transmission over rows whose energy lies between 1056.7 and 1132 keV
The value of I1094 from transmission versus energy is 8.89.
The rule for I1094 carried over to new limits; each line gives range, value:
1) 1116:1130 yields 7.58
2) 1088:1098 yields 6.9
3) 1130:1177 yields 9.13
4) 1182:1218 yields 8.58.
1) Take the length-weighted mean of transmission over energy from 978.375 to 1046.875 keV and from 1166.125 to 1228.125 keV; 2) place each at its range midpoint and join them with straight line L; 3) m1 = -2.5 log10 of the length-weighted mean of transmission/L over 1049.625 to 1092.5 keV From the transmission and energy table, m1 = 0.132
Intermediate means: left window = 9.57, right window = 7.81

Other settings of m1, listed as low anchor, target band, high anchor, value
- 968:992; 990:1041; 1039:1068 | 0.05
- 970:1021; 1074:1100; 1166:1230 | 0.28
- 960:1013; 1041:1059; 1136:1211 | 0.07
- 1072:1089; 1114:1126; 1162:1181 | 0.10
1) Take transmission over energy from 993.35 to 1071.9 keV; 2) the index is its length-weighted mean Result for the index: 9.29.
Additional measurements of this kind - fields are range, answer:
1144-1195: 8.31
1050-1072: 8.66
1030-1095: 8.27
